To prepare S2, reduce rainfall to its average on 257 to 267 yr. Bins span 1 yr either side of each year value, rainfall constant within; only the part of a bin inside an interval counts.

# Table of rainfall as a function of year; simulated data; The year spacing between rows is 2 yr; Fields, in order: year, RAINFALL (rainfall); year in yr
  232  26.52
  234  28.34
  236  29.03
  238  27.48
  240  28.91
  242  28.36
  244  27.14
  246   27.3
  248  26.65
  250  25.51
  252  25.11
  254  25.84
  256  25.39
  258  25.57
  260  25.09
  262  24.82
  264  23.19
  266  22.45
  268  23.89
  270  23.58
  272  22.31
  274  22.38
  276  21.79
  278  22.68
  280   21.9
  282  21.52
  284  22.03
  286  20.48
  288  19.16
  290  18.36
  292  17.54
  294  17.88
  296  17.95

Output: 24.2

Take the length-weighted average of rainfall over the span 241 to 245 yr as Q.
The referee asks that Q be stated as 27.8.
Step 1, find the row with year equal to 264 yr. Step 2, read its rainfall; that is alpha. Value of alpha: 23.19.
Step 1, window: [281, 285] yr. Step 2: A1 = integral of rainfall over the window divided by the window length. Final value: 21.8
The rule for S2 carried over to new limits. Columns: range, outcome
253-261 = 25.5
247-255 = 25.8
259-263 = 25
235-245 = 28.2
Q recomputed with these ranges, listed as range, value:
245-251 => 26.5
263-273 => 23.1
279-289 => 21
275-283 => 22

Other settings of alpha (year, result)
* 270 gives 23.58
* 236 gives 29.03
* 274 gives 22.38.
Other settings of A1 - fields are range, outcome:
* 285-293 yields 18.9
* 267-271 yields 23.7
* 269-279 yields 22.5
